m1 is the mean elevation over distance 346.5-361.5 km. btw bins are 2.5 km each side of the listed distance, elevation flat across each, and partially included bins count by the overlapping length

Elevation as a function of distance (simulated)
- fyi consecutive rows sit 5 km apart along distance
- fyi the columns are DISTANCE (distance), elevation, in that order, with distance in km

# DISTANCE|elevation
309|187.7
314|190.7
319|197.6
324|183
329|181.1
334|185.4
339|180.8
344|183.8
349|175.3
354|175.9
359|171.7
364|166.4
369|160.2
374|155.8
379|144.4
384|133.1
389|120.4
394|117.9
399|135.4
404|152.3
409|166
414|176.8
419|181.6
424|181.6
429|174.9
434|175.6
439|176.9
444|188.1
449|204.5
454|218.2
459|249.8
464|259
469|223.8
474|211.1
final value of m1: 174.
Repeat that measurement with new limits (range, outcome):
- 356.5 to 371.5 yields 166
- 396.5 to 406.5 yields 144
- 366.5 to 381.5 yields 153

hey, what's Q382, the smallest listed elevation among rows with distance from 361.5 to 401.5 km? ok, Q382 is 117.9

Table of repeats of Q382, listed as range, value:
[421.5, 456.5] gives 174.9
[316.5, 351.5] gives 175.3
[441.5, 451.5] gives 188.1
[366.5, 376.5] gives 155.8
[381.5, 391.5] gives 120.4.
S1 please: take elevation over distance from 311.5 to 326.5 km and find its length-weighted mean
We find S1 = 190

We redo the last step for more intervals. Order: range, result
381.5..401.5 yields 127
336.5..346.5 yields 182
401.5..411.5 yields 159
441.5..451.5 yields 196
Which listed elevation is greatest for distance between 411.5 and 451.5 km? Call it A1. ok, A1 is 204.5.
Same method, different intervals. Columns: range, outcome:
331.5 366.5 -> 185.4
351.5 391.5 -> 175.9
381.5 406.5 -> 152.3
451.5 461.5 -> 249.8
